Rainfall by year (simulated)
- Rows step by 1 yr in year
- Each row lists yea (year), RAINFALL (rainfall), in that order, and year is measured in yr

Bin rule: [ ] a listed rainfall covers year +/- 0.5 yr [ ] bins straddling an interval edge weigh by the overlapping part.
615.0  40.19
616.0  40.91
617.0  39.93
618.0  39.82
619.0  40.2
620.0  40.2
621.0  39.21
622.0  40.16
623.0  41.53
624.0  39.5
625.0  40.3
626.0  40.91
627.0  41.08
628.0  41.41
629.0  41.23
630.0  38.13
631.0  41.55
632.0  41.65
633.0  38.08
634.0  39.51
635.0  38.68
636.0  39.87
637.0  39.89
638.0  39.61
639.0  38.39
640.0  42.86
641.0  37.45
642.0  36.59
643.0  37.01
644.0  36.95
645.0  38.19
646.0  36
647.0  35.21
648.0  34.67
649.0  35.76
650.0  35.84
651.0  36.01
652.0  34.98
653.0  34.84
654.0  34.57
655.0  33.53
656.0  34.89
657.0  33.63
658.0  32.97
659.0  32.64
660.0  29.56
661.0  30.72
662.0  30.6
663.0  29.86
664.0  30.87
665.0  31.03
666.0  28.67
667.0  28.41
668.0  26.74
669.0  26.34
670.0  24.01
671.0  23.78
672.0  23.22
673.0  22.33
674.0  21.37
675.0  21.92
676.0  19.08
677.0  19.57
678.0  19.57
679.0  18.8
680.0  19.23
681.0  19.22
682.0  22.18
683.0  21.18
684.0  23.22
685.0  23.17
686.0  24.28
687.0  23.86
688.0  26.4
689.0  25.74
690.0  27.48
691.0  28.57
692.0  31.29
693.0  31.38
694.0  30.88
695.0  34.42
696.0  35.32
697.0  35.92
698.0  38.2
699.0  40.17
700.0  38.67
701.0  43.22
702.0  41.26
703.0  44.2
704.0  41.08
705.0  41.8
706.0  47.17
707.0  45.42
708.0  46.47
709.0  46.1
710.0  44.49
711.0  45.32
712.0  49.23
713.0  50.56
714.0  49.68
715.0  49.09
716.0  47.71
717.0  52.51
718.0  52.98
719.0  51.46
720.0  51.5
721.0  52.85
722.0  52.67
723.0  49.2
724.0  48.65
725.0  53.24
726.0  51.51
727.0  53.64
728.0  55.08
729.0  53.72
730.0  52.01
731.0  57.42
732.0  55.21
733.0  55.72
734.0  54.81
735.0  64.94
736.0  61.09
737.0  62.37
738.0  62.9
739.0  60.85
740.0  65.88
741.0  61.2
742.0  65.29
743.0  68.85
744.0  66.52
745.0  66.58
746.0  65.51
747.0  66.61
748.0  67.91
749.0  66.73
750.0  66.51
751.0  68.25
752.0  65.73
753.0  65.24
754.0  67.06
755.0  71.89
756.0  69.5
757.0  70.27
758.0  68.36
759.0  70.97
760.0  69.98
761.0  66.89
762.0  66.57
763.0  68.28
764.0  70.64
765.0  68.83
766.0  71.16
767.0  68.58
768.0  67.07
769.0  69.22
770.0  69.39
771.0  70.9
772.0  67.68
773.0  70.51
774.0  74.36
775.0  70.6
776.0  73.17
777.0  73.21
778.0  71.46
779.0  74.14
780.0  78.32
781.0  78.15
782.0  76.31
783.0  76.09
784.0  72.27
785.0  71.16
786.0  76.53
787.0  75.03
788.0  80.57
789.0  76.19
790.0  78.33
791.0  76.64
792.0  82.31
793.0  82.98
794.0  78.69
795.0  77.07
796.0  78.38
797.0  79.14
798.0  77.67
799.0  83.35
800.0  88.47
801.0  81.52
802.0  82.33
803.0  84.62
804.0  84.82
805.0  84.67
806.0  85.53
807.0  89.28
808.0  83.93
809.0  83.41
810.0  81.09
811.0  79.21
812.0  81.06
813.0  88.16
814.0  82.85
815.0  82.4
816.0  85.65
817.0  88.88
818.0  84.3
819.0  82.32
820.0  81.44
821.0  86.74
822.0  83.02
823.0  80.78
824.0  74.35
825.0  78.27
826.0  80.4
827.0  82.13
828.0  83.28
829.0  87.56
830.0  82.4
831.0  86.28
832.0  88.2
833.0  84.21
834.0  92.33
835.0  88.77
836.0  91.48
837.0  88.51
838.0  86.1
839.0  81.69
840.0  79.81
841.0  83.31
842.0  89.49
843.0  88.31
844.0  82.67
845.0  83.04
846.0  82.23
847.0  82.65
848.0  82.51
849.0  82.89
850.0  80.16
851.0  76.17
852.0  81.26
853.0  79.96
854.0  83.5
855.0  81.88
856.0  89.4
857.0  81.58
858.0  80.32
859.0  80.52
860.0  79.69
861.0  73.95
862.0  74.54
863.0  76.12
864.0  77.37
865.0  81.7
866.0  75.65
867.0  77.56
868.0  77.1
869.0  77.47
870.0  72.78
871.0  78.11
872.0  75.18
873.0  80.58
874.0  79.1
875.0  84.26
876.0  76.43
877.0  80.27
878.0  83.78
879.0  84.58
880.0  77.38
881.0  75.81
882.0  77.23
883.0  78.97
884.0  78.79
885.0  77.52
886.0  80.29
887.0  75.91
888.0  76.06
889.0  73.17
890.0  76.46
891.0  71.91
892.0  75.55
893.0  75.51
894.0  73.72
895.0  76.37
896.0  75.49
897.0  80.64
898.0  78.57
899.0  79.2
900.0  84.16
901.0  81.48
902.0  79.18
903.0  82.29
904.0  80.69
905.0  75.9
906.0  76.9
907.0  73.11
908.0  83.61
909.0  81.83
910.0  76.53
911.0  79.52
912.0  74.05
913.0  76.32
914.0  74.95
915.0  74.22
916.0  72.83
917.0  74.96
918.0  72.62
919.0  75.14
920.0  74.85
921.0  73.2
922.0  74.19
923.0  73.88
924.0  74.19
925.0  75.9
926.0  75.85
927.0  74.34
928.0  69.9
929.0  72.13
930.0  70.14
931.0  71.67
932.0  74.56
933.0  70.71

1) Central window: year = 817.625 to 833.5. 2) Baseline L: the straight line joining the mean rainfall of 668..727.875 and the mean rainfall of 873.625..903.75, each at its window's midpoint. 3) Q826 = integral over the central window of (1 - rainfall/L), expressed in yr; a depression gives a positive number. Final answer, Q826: -4.5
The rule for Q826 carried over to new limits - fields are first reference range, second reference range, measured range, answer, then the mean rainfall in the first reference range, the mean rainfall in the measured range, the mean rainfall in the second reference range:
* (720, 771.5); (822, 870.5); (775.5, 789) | -1.0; 63.2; 75.1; 81.9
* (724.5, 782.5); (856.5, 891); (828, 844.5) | -2.6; 66.1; 86.2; 78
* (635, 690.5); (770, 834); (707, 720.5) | -0.2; 29.8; 48.9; 80.1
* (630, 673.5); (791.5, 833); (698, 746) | 2.7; 34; 52.6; 82.9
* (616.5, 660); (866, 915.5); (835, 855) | -3.7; 37.9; 83.6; 77.9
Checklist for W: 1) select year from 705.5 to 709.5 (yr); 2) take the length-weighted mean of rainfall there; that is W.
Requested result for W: 46.3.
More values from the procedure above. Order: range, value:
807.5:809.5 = 83.7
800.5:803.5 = 82.8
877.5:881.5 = 80.4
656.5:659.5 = 33.1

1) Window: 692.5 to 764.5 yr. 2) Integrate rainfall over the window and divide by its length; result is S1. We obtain 55.2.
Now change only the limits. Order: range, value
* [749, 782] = 70.1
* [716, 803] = 67.7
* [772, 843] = 81.2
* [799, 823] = 84.1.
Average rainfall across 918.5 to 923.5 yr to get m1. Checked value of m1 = 74.3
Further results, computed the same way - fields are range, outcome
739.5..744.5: 65.5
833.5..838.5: 89.4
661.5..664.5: 30.4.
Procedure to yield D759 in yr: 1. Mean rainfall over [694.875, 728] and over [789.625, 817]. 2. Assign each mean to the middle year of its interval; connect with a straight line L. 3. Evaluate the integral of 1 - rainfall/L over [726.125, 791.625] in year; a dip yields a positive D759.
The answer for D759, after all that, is -2.9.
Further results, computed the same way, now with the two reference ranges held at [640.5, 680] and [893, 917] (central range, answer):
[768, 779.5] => -4.2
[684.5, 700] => 2.4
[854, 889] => -3.7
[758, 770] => -4.4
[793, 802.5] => -4.0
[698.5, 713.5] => -2.0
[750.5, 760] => -3.9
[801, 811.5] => -4.5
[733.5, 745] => -4.5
